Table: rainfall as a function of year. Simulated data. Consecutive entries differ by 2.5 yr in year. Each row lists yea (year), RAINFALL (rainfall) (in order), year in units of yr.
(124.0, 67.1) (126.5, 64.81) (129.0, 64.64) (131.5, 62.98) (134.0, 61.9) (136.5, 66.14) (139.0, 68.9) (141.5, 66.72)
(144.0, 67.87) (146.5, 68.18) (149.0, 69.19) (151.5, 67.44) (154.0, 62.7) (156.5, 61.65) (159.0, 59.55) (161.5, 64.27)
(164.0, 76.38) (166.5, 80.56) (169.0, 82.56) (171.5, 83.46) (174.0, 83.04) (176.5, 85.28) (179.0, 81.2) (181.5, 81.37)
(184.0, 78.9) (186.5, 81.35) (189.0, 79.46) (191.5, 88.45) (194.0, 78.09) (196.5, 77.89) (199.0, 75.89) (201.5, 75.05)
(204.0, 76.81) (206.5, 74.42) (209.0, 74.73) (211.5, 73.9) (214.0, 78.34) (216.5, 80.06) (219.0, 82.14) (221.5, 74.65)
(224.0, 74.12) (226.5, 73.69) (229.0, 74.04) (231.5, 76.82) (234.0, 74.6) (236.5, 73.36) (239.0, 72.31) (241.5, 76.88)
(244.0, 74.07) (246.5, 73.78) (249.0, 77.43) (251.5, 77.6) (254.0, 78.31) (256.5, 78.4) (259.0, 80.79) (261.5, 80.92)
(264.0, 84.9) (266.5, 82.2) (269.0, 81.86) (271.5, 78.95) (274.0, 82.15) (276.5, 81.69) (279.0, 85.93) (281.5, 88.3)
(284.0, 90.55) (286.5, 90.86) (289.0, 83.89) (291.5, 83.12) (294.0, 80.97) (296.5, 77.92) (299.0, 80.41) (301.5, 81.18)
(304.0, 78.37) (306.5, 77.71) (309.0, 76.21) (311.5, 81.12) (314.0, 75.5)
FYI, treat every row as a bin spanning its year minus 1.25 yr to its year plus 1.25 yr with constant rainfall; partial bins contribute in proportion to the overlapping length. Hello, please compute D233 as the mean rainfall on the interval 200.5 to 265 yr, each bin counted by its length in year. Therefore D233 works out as 76.6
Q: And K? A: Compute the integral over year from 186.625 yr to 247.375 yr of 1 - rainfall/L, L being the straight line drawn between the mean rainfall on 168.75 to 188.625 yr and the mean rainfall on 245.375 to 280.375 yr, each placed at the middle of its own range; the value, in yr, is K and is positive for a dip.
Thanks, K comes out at 3.6 yr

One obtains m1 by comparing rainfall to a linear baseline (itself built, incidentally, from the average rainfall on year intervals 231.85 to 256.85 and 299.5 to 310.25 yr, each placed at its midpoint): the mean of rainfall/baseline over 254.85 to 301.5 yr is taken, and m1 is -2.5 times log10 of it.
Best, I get -0.08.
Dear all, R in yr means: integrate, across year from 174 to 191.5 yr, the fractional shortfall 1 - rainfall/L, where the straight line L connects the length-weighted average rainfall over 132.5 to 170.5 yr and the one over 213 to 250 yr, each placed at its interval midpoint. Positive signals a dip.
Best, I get -2.6 yr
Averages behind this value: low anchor 68.3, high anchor 75.7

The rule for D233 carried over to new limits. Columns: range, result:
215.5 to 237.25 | 76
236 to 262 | 76.7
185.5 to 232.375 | 77.3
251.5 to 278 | 80.9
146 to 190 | 74.9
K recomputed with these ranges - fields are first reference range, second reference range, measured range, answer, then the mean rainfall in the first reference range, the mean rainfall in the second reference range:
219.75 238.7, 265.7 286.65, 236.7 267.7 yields 0.57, 74.6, 84.5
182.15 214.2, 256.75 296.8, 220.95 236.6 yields 1.09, 78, 83.4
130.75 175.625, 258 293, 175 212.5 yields -2.24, 69.8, 84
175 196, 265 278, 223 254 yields 2.48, 81.6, 81.5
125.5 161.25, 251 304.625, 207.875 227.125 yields -0.50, 65.2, 82.3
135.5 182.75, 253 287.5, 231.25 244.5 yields 0.92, 72.5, 83.3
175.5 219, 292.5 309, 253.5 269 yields -0.39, 79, 79.2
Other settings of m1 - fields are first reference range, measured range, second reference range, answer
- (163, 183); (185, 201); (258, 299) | 0.029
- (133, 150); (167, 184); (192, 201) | -0.120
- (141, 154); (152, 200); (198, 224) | -0.076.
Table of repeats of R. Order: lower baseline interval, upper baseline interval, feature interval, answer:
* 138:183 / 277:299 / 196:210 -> 0.2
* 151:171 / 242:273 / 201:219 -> -0.5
